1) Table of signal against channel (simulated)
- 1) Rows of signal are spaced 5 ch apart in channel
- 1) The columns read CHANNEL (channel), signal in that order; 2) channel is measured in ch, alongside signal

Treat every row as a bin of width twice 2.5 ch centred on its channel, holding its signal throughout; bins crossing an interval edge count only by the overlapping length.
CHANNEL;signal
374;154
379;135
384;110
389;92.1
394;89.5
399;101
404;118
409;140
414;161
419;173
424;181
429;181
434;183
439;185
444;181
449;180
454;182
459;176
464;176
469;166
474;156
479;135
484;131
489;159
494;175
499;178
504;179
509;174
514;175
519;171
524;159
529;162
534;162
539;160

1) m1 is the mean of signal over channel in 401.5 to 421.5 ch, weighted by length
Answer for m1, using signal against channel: 148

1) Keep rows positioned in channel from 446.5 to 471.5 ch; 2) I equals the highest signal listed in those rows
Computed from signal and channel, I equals 182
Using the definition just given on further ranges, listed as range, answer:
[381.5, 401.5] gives 110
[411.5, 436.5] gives 183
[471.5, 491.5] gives 159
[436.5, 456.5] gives 185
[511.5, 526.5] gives 175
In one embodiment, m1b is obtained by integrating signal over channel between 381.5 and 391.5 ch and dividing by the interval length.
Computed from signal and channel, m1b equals 101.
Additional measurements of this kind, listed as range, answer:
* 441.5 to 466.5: 179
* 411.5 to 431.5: 174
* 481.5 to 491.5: 145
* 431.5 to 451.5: 182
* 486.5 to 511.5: 173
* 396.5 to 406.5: 110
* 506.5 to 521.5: 173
